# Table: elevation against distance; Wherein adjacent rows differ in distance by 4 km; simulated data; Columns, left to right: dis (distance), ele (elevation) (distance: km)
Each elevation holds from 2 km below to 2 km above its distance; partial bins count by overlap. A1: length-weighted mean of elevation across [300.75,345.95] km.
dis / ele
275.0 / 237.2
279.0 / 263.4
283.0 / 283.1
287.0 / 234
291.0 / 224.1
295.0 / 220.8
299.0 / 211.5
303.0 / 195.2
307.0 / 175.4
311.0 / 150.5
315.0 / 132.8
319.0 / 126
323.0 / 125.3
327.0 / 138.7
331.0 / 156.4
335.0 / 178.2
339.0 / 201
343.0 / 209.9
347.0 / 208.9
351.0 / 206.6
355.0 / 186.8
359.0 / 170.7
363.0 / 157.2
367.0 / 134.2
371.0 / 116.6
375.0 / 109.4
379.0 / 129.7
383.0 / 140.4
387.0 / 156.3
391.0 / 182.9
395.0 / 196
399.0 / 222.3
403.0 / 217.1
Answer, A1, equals 164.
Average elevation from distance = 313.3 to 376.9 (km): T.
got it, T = 160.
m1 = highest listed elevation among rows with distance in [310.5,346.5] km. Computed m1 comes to 209.9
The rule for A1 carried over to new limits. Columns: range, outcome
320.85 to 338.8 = 155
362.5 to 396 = 145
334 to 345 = 198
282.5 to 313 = 208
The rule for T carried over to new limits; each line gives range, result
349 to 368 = 173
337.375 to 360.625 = 198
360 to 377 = 132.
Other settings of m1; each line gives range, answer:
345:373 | 208.9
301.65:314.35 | 195.2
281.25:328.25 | 283.1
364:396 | 196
